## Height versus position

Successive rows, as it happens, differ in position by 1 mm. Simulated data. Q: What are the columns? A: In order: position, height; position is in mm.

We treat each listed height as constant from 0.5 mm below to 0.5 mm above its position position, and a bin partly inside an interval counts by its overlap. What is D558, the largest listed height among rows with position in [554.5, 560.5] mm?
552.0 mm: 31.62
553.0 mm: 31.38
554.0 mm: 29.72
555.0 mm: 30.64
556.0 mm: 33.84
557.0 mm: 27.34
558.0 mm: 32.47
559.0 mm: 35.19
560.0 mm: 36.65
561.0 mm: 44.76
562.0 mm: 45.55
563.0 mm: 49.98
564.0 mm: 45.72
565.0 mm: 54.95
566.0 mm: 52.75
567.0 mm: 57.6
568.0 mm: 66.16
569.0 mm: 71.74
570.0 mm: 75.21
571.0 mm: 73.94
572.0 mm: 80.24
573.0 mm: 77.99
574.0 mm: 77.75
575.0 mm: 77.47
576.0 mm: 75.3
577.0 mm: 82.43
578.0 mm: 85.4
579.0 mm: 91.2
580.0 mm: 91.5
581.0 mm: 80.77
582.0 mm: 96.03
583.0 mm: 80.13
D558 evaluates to 36.65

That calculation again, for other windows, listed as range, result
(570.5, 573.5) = 80.24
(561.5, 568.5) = 66.16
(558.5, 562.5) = 45.55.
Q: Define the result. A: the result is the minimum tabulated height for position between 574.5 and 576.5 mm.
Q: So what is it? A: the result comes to 75.3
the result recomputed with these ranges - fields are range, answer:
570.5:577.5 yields 73.94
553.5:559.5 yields 27.34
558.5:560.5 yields 35.19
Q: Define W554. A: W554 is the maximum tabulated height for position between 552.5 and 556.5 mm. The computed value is 33.84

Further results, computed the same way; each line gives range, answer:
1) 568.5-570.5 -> 75.21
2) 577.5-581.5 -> 91.5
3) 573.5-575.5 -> 77.75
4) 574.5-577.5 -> 82.43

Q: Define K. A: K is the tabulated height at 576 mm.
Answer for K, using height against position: 75.3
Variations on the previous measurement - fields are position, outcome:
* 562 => 45.55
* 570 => 75.21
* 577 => 82.43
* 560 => 36.65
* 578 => 85.4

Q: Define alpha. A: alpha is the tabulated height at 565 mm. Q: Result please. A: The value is 54.95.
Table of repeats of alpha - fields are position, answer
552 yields 31.62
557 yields 27.34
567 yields 57.6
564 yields 45.72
